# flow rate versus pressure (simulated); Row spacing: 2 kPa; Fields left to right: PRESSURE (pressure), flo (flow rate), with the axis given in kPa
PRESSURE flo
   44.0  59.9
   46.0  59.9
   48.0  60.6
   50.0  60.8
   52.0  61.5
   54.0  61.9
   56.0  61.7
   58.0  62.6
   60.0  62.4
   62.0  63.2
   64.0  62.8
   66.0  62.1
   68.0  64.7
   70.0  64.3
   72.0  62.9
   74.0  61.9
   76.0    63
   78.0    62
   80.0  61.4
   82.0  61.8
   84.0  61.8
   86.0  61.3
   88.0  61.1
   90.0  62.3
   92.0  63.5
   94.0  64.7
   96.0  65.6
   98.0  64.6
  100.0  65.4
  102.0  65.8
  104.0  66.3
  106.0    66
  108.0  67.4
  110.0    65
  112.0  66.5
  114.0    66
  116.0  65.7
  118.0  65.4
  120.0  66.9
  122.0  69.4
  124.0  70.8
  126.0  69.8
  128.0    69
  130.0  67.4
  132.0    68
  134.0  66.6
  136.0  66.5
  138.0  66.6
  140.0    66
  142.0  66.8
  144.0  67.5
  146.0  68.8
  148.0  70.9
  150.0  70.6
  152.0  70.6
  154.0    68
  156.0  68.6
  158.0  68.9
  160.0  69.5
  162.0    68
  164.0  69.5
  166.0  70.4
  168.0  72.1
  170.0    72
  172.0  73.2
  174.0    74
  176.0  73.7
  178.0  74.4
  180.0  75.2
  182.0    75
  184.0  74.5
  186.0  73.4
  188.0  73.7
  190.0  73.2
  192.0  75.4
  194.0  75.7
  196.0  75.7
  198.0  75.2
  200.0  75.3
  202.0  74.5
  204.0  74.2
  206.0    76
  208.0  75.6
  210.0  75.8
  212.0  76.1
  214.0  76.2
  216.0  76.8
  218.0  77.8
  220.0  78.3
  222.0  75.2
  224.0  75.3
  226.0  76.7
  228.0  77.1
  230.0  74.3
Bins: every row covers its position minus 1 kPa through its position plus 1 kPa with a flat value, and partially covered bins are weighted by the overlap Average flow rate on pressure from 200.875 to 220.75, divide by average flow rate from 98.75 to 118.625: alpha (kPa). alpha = 1.2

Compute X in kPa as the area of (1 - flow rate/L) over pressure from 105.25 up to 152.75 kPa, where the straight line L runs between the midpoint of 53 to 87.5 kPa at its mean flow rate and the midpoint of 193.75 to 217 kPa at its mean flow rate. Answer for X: 0.3 kPa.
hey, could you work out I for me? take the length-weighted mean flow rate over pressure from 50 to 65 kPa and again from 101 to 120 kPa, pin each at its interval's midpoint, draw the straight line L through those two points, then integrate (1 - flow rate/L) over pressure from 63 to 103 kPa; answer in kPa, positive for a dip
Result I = 0.6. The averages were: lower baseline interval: 62.2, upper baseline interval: 66.1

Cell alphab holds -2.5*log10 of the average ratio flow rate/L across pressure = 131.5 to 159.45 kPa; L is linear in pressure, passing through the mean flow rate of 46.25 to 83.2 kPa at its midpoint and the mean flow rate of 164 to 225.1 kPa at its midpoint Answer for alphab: 0.03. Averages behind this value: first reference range 62.3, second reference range 74.7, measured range 68.2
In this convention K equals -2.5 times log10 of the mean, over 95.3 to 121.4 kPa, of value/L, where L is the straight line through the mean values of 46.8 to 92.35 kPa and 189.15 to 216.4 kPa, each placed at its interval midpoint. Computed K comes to 0.00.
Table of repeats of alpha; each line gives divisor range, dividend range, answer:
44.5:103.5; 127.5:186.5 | 1.12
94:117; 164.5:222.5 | 1.14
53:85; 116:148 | 1.08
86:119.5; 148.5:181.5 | 1.10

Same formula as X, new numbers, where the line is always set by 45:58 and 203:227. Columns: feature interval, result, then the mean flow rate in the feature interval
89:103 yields 0.15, 64.6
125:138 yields 0.14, 67.8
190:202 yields -0.12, 75.2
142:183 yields 0.25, 70.9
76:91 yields 0.55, 61.8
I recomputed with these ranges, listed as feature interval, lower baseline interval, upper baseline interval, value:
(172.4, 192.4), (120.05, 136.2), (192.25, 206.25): -0.2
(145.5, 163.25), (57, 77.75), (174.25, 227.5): 0.4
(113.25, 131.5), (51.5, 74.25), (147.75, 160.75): -0.2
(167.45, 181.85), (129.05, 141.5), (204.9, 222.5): -0.4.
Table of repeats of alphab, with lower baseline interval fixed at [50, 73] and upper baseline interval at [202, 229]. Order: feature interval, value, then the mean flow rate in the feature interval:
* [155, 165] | 0.04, 68.9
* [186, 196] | -0.01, 74.5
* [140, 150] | 0.02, 68.5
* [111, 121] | 0.02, 66.1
